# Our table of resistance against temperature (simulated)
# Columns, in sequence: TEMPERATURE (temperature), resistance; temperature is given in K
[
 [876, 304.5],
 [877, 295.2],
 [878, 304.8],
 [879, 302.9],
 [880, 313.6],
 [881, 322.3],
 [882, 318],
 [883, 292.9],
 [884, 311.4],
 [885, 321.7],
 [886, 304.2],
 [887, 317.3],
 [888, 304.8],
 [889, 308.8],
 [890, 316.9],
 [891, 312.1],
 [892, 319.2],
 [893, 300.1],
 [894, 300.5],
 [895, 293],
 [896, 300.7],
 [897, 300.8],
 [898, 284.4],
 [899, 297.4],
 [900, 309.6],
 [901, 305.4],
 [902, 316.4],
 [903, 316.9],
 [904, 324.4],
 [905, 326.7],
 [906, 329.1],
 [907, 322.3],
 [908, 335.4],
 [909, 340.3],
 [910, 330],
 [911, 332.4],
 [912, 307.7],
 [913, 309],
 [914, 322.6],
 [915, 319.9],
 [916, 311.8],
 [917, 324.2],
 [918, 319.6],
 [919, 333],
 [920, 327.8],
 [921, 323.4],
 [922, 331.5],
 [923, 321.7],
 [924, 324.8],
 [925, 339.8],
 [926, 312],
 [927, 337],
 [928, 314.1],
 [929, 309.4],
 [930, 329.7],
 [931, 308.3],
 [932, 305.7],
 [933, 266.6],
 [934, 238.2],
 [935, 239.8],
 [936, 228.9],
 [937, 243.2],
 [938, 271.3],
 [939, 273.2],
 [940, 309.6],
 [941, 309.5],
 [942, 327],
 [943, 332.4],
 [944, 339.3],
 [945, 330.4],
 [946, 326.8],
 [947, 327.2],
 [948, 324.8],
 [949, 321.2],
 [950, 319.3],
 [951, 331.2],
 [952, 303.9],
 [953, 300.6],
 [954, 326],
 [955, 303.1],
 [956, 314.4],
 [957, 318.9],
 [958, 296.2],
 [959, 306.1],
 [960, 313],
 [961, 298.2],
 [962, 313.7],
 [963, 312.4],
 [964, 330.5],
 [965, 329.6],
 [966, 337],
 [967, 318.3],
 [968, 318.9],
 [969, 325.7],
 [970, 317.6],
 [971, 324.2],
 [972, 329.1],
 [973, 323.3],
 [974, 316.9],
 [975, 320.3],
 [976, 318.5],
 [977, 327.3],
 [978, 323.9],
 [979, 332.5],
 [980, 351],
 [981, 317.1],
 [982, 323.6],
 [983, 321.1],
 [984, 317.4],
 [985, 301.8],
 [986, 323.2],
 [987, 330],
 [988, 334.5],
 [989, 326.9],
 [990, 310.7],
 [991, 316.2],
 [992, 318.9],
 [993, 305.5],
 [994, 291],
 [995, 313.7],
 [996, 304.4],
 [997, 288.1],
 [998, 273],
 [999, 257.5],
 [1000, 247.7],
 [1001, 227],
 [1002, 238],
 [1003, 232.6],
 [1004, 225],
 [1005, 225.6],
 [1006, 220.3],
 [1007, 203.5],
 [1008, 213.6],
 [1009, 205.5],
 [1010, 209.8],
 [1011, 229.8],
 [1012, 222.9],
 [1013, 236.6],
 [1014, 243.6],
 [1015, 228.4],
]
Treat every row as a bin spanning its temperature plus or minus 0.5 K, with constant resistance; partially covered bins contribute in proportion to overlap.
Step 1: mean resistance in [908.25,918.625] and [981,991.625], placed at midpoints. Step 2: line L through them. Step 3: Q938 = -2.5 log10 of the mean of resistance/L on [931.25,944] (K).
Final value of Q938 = 0.14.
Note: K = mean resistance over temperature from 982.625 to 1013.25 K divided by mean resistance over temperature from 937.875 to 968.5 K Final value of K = 0.85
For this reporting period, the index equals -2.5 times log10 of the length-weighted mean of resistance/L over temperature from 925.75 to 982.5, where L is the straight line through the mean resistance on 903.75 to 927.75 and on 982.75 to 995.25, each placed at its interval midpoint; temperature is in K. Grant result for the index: 0.03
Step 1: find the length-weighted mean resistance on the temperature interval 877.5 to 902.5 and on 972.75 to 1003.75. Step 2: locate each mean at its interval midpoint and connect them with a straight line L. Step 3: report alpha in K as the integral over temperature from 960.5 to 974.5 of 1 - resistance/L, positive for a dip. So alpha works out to -0.77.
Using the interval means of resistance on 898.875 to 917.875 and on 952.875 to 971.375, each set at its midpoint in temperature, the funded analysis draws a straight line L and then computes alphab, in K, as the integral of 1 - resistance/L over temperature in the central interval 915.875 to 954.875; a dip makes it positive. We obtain 1.1 K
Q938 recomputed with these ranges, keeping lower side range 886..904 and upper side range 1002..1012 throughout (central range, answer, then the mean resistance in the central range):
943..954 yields -0.21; 323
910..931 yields -0.13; 322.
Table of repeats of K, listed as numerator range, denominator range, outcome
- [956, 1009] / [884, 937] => 0.96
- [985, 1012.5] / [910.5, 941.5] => 0.88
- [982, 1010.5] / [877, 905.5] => 0.89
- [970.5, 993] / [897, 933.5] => 1.01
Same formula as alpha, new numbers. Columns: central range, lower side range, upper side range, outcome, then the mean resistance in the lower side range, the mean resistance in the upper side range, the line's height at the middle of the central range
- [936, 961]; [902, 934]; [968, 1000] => 0.64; 320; 315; 317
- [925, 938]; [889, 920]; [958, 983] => 1.24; 315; 321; 318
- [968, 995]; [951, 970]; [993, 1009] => -3.77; 315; 251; 282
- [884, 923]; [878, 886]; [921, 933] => -0.12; 311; 319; 315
